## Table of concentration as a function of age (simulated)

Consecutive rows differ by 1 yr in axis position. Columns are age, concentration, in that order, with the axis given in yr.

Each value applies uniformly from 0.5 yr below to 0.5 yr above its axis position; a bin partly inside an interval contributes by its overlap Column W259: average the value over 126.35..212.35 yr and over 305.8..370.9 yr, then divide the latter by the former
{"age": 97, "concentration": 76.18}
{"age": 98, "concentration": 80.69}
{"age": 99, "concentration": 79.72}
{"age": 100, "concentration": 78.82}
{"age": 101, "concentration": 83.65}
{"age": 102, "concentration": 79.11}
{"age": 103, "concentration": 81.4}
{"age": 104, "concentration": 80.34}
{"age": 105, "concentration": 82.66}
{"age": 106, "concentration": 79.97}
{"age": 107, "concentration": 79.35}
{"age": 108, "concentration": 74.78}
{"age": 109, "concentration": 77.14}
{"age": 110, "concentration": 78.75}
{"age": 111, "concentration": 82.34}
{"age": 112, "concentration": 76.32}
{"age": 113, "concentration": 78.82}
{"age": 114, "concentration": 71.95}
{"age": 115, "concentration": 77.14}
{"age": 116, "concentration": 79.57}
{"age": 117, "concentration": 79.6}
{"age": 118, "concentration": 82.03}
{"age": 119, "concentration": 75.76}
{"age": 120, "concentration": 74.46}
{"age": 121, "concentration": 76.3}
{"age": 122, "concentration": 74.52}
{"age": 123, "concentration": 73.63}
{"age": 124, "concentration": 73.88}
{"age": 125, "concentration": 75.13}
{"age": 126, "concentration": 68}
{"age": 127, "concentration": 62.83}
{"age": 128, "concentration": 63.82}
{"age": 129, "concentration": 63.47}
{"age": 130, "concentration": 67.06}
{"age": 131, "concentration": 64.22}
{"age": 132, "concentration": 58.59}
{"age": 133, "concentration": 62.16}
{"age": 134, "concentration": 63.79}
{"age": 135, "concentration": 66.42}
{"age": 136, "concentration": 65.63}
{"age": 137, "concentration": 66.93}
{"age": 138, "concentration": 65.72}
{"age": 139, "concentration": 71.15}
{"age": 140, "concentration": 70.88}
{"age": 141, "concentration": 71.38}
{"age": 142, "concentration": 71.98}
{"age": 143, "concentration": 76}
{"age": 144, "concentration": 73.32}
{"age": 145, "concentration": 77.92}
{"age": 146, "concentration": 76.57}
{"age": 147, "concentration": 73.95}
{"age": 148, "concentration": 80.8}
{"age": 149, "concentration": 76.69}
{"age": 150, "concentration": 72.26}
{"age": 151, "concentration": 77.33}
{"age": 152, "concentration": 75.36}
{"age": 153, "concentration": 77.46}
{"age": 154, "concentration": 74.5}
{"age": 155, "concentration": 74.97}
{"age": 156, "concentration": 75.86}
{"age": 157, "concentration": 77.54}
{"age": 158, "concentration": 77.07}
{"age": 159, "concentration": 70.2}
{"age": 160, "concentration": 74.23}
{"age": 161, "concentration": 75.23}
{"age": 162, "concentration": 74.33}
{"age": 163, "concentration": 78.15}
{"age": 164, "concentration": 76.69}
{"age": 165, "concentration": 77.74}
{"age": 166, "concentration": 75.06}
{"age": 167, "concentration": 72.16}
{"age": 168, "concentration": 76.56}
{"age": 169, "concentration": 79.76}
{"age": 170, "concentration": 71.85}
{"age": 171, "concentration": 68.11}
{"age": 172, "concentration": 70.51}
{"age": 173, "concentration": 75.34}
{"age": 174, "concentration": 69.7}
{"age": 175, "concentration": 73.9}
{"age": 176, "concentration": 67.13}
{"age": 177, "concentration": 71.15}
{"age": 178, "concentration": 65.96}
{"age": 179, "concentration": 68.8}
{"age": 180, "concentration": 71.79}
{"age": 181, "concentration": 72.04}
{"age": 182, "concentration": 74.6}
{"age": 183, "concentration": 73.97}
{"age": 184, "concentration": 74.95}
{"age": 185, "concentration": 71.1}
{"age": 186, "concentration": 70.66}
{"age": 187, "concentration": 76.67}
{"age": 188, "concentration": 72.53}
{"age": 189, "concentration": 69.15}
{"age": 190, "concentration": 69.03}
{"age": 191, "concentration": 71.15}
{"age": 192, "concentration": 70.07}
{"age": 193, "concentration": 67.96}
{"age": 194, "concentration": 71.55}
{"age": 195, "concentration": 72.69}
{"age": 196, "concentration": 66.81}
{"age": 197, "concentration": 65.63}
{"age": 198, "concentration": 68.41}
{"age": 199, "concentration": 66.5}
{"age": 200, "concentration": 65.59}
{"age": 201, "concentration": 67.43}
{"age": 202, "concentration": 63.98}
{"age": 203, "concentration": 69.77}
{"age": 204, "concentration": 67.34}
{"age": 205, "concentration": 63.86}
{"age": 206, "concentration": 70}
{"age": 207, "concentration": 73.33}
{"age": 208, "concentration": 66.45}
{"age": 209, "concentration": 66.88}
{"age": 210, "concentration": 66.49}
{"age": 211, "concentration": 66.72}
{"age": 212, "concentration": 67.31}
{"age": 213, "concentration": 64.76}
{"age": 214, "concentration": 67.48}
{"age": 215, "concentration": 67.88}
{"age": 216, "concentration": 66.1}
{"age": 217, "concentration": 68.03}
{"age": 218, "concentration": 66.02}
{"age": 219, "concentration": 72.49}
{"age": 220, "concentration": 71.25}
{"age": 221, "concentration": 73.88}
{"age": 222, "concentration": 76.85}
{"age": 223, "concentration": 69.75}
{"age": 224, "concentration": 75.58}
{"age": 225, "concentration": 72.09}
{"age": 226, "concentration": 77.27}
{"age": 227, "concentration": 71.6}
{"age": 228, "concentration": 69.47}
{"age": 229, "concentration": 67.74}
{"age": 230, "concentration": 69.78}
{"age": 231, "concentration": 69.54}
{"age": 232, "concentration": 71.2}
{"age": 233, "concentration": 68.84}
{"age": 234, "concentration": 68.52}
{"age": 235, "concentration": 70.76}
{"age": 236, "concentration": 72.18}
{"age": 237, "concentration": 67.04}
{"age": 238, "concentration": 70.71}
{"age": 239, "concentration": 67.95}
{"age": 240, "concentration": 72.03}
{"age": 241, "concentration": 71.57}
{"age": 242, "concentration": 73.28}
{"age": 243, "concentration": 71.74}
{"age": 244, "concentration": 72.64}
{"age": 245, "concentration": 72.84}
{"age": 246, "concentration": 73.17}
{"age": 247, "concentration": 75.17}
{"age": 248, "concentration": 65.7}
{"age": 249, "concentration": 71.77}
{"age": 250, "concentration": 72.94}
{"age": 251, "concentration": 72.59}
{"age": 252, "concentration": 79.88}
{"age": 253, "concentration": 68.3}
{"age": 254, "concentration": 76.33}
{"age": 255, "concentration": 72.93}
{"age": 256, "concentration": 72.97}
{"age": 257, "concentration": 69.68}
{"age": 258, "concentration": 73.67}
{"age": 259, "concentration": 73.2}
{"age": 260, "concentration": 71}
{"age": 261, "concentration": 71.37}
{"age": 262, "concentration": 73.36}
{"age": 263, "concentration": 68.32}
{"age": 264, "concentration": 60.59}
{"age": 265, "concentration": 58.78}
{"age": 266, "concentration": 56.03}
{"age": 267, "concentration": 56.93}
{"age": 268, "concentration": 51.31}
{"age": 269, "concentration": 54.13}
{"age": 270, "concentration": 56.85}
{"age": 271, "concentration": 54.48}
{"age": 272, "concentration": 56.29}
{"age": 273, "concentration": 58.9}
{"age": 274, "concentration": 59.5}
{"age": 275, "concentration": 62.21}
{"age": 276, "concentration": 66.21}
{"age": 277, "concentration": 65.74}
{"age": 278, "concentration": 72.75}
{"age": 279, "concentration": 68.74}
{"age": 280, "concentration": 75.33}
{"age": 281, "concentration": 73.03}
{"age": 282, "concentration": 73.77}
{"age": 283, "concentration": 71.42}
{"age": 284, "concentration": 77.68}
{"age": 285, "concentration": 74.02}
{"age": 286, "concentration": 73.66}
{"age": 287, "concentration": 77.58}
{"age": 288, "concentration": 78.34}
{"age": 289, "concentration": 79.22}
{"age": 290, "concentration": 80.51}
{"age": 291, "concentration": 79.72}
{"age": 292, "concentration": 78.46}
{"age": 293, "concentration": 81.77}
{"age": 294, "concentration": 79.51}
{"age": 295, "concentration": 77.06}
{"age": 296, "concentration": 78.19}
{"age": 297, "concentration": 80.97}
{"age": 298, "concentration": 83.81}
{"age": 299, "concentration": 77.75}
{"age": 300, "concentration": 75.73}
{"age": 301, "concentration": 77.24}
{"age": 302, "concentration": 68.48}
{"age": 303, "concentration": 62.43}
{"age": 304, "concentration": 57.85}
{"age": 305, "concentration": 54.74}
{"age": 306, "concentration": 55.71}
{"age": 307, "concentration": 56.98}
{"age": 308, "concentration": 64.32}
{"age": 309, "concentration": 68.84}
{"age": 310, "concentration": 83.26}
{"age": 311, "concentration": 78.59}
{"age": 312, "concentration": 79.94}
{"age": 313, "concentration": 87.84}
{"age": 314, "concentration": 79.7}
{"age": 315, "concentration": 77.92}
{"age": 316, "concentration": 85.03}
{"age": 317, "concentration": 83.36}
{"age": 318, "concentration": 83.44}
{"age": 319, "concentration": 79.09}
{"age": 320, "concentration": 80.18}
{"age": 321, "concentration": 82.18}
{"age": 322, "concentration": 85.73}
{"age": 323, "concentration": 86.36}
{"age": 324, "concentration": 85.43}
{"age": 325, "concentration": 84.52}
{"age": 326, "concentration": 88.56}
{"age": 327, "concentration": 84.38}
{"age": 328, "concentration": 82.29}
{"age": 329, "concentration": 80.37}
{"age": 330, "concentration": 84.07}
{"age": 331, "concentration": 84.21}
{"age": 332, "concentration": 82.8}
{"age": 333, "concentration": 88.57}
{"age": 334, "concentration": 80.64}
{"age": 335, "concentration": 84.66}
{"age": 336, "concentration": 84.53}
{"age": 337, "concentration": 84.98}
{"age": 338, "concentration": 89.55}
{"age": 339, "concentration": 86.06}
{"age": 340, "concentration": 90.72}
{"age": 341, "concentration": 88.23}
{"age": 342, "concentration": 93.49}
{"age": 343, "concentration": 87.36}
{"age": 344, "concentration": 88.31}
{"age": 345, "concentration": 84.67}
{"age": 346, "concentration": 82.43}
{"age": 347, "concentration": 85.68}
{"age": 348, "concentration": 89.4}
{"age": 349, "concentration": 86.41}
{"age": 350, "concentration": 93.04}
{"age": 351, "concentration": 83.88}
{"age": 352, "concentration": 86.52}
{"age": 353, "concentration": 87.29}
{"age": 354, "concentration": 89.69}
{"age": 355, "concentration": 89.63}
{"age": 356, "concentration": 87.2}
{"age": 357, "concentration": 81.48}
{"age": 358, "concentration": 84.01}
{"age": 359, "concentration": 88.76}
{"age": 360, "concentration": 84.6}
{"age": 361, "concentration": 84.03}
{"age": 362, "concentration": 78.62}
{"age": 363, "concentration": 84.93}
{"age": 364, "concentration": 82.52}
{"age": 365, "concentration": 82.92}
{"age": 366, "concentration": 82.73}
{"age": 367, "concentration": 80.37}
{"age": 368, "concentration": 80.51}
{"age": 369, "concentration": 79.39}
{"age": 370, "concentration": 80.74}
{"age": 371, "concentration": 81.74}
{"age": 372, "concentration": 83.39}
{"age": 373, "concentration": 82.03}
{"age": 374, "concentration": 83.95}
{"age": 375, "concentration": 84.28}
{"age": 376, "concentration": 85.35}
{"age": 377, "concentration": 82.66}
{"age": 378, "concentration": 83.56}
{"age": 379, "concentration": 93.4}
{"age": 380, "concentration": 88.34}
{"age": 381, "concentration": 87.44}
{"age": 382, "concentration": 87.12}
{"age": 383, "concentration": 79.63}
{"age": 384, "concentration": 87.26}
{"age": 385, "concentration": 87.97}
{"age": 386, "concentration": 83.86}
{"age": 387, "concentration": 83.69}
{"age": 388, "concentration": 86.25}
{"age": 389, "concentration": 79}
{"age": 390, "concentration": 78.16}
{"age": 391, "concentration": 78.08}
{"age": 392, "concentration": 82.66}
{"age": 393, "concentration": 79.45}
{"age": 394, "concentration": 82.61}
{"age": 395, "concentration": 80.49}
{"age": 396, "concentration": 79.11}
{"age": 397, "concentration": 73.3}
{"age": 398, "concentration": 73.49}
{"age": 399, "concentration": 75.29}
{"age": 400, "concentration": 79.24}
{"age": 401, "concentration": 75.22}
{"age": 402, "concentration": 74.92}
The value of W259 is 1.2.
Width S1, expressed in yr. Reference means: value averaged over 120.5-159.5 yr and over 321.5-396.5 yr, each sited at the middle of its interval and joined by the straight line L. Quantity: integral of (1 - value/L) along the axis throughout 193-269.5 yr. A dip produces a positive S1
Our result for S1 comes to 7.7 yr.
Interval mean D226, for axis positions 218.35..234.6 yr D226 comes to 71.6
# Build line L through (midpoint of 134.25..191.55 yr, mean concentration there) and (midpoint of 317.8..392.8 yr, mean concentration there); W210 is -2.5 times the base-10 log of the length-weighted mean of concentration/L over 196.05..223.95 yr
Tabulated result 0.116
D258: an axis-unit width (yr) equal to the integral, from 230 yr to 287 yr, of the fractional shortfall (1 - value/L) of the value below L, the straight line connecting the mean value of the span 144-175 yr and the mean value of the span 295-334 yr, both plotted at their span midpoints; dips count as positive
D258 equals 6.1 yr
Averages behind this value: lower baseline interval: 75.1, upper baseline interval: 77.9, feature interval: 68.7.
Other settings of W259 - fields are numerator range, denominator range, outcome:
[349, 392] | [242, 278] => 1.26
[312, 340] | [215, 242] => 1.19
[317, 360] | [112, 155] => 1.19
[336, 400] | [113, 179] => 1.16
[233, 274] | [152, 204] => 0.94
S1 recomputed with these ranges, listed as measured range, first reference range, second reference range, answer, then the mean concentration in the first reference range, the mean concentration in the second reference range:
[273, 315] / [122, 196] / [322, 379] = 4.2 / 71.9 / 85.1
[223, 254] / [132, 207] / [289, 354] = 1.8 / 71.7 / 80.9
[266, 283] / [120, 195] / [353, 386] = 3.4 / 72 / 84.4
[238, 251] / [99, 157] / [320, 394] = 1.3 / 74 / 84.7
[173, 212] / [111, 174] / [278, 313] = 2.0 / 73.1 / 73.9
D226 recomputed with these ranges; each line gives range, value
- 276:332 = 76.8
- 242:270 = 68.7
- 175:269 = 69.6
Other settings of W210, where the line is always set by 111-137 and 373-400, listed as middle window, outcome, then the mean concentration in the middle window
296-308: 0.15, 68.6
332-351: -0.08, 87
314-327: -0.05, 83.4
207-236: 0.08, 69.8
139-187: -0.02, 73.9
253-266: 0.11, 69.6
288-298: -0.02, 79.6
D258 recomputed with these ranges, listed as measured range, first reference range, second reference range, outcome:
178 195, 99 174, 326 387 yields 1.14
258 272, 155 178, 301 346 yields 2.81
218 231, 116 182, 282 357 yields 0.70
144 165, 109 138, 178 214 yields -1.57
